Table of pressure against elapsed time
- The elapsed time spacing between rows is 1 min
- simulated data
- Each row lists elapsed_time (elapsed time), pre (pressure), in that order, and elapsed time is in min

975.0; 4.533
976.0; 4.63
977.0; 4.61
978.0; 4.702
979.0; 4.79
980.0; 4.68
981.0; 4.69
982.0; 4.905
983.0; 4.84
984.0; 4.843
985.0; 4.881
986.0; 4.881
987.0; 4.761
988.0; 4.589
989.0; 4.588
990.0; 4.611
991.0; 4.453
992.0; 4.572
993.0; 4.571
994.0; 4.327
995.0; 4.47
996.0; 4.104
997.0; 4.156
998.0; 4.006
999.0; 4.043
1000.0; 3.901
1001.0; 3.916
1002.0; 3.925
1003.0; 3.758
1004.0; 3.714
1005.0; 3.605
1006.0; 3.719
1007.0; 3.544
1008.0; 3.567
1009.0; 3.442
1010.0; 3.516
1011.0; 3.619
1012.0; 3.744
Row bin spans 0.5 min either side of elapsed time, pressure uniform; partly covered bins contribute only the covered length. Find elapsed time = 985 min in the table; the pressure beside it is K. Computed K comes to 4.881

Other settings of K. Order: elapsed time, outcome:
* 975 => 4.533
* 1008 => 3.567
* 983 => 4.84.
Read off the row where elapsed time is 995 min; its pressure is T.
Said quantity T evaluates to 4.47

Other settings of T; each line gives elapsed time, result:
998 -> 4.006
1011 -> 3.619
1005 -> 3.605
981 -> 4.69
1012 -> 3.744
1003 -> 3.758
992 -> 4.572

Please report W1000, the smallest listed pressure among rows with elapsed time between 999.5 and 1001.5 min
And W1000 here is 3.901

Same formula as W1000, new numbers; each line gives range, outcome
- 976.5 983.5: 4.61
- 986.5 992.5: 4.453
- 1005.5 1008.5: 3.544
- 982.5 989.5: 4.588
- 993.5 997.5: 4.104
